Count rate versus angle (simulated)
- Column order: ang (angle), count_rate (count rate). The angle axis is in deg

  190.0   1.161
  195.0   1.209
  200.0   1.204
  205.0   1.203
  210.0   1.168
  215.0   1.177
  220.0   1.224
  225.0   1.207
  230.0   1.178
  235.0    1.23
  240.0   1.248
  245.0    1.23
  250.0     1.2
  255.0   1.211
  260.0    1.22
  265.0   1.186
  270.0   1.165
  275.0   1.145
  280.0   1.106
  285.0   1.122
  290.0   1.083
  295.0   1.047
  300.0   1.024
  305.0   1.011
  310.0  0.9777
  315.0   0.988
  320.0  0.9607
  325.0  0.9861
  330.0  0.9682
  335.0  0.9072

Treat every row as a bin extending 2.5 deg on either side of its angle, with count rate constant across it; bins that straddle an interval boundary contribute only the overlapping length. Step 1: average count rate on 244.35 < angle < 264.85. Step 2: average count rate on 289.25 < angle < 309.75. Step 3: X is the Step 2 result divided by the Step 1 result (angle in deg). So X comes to 0.85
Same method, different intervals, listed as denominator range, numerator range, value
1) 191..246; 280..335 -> 0.84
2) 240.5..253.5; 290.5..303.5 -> 0.85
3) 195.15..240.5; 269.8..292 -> 0.93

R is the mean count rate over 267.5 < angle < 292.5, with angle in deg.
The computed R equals 1.12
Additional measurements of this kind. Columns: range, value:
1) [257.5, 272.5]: 1.19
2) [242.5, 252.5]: 1.22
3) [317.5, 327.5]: 0.973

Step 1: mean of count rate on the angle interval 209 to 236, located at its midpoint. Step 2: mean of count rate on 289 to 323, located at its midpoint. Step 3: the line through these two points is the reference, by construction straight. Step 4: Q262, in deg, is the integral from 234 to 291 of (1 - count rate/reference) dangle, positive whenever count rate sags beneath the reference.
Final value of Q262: -3.73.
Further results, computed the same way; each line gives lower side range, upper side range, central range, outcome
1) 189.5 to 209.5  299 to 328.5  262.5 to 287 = -1.99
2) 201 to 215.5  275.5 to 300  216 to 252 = -1.92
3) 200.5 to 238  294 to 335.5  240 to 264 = -1.93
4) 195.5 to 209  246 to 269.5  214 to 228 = -0.04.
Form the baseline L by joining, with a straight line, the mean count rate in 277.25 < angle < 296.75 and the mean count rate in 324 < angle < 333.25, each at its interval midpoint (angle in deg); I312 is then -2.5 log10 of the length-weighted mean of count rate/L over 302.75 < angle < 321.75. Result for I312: 0.036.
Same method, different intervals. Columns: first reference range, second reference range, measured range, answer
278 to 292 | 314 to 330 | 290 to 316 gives 0.03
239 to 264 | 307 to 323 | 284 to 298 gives -0.01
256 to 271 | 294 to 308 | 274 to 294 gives -0.01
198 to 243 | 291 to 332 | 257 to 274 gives -0.08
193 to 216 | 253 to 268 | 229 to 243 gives -0.02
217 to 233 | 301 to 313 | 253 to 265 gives -0.09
